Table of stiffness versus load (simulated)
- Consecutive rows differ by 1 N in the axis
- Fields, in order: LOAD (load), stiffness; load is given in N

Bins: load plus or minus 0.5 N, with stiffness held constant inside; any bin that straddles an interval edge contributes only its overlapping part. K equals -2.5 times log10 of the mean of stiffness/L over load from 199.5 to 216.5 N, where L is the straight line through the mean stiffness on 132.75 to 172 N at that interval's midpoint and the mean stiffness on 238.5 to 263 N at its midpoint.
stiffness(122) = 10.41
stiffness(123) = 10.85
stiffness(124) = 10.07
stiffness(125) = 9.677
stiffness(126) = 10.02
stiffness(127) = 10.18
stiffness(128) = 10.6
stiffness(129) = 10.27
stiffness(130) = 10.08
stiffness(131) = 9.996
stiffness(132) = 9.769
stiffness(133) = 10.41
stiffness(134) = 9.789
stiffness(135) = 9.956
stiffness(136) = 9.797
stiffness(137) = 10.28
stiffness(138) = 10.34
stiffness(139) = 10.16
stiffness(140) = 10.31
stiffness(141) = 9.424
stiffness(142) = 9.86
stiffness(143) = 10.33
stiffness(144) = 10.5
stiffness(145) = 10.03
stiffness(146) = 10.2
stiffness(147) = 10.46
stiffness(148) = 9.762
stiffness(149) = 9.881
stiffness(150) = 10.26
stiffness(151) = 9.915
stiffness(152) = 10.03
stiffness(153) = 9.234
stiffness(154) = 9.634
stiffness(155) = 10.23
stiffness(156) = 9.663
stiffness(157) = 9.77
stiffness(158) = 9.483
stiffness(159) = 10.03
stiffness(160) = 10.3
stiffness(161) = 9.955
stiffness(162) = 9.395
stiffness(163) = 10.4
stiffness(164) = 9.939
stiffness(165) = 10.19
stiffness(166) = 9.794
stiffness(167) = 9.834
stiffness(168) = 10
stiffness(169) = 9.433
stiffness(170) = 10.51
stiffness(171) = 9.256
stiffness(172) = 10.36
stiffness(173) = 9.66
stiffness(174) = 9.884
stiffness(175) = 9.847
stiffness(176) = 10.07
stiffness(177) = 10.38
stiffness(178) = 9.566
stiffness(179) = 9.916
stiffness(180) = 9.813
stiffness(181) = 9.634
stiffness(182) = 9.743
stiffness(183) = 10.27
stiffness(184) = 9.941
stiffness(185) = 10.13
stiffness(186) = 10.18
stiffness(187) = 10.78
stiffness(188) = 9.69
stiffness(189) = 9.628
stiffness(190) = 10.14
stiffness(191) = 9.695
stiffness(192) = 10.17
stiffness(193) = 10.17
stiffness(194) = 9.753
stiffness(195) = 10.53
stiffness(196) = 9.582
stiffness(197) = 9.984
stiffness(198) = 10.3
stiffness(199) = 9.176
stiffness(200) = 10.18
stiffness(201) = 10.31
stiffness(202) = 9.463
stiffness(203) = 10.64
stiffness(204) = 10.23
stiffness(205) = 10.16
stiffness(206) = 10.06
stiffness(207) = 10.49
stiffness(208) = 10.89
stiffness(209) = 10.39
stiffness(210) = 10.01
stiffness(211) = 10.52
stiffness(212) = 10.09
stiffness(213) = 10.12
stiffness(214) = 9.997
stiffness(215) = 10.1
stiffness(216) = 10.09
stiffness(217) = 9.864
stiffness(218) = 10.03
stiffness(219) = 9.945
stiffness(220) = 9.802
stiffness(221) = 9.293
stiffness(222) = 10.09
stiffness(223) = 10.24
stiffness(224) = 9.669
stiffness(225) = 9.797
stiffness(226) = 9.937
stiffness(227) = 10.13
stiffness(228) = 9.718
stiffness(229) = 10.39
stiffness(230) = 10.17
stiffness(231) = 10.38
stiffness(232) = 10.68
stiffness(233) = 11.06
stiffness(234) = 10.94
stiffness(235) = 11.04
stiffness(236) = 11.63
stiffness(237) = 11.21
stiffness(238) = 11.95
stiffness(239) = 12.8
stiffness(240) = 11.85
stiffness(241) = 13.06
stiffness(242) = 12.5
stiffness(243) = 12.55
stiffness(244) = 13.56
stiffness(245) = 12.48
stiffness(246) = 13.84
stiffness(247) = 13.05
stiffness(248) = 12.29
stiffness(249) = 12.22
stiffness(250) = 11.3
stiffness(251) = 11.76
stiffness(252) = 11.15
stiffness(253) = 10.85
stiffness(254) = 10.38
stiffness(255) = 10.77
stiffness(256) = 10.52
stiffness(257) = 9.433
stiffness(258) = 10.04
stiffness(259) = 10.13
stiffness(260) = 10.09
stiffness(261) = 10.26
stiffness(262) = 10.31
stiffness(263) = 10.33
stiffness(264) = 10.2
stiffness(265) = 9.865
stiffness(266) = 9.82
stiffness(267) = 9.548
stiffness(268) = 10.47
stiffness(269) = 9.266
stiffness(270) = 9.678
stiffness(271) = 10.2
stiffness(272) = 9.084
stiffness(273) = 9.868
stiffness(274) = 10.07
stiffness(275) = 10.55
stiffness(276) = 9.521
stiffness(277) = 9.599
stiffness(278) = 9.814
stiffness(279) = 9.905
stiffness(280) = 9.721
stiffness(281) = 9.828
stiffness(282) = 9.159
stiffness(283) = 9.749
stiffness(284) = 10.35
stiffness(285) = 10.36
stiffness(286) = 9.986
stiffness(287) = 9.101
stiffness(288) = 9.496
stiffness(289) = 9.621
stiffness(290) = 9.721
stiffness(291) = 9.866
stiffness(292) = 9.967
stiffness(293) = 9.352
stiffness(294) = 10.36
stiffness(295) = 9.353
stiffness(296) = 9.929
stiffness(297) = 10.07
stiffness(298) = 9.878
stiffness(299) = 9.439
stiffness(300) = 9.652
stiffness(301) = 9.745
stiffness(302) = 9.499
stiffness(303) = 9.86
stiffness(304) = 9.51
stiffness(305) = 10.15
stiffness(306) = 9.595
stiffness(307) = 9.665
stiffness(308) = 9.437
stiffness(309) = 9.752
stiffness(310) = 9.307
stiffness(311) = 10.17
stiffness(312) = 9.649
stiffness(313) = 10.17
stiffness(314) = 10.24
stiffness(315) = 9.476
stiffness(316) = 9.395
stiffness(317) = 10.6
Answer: 0.06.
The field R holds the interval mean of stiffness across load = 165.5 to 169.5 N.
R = 9.77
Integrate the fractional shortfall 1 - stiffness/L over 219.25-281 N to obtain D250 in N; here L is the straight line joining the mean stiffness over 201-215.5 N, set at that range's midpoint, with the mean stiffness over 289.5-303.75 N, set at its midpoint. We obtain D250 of -4.22 N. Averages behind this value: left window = 10.2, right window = 9.76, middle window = 10.7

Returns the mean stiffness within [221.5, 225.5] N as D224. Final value 9.95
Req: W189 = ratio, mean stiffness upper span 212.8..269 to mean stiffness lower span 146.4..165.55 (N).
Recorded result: 1.1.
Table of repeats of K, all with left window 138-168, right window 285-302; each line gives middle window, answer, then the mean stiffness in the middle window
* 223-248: -0.16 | 11.4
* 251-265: -0.06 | 10.4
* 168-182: 0.01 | 9.87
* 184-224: -0.02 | 10.1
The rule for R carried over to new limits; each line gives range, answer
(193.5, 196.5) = 9.96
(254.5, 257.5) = 10.2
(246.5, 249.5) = 12.5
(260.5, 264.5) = 10.3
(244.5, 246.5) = 13.2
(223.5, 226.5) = 9.8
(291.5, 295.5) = 9.76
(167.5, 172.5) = 9.91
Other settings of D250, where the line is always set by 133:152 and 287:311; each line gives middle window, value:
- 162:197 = 0.1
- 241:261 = -3.5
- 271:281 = -0.1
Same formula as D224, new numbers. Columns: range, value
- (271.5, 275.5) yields 9.89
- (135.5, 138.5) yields 10.1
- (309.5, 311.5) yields 9.74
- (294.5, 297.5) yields 9.78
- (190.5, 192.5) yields 9.93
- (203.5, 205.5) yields 10.2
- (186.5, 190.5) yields 10.1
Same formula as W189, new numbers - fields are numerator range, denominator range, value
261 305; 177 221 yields 0.98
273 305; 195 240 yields 0.95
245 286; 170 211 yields 1.04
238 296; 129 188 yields 1.06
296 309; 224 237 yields 0.93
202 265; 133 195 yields 1.08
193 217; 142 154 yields 1.01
